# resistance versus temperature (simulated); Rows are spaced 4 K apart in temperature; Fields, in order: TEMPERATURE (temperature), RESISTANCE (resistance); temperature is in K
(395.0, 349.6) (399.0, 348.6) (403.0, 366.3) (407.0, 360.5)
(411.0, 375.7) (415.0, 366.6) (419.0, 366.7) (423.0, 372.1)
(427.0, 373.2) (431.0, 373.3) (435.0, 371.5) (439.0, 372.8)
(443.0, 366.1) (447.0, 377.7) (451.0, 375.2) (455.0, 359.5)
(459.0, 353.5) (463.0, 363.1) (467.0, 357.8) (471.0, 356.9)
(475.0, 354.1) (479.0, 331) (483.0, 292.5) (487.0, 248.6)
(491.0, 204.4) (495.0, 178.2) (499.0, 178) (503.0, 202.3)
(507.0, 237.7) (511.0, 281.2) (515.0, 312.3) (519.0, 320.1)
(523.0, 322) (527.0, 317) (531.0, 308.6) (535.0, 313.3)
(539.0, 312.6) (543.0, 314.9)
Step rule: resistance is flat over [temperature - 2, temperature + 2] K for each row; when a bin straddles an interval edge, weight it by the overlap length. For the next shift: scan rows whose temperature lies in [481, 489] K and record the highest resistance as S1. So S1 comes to 292.5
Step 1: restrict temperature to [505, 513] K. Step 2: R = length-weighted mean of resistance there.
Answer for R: 259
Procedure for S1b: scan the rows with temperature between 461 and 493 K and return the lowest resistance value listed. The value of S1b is 204.4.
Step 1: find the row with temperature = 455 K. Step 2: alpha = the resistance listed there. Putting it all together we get 359.5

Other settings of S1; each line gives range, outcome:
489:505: 204.4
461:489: 363.1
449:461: 375.2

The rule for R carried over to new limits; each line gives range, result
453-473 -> 358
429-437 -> 372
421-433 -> 373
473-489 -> 307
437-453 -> 373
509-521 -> 305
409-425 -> 370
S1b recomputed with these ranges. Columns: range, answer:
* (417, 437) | 366.7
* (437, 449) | 366.1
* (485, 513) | 178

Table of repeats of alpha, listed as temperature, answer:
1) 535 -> 313.3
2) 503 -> 202.3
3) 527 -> 317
